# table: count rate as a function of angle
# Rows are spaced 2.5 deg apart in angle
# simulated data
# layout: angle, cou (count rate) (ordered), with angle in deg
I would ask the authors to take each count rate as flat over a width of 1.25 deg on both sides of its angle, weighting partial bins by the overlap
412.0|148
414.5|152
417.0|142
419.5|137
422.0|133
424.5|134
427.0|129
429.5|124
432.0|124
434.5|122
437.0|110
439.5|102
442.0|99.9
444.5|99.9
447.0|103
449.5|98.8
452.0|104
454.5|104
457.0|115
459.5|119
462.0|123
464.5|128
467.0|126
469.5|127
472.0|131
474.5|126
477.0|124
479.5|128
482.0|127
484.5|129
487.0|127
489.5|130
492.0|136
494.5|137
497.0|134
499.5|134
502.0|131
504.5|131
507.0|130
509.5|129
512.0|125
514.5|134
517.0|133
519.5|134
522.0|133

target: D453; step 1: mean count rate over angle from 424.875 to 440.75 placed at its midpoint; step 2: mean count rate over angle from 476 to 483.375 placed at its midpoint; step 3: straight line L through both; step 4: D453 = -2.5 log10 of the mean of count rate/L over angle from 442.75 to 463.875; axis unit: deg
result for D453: 0.13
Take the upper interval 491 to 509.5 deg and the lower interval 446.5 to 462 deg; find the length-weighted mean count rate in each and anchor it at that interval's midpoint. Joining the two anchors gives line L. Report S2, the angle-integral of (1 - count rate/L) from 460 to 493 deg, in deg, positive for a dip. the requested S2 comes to -1.99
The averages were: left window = 109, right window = 133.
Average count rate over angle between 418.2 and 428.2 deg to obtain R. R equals 133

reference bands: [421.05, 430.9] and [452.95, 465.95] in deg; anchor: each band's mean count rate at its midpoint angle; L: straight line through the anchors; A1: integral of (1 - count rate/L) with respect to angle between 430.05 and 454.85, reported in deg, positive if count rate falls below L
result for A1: 3.3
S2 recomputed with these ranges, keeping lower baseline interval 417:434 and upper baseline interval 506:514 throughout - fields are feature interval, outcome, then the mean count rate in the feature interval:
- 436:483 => 5.16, 116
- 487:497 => -0.34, 133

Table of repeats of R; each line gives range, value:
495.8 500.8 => 134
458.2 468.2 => 124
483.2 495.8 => 132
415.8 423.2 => 137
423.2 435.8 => 127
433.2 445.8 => 107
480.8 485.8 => 128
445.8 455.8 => 103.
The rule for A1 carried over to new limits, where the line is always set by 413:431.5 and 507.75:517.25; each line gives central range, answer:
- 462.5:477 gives 0.61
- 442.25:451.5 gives 2.29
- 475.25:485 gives 0.38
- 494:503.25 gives -0.21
